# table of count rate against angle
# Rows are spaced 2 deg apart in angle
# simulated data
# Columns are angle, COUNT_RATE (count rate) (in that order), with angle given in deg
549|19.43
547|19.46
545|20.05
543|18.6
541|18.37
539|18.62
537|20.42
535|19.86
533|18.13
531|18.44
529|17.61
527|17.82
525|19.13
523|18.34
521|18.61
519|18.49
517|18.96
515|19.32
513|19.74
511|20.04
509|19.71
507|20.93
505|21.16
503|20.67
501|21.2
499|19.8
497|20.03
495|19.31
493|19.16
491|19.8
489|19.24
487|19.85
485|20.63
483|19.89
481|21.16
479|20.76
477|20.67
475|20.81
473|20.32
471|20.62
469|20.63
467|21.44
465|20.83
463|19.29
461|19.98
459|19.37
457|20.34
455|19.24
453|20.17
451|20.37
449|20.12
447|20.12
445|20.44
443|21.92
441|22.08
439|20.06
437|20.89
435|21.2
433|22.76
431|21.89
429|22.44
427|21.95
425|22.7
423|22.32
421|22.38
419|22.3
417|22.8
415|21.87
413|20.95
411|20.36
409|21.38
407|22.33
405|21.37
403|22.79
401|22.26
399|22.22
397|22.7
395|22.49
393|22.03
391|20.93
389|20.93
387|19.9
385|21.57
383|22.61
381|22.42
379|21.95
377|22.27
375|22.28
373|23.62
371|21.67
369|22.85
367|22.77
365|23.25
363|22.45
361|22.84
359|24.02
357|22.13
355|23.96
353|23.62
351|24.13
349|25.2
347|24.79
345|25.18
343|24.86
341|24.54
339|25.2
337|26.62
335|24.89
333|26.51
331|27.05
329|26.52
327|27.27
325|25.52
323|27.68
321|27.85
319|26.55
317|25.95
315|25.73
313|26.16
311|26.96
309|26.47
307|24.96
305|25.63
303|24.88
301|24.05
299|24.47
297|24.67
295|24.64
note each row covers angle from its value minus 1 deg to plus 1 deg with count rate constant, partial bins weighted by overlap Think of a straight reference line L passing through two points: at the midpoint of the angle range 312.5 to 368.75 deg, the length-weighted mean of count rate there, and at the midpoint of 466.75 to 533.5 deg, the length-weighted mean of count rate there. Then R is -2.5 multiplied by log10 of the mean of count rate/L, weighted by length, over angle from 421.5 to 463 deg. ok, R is 0.04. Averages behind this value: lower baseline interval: 25.1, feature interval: 21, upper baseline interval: 19.8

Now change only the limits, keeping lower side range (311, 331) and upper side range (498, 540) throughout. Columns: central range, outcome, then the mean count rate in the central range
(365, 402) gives 0.10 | 22.1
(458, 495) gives 0.04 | 20.2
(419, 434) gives 0.02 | 22.3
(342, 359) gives 0.06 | 24.2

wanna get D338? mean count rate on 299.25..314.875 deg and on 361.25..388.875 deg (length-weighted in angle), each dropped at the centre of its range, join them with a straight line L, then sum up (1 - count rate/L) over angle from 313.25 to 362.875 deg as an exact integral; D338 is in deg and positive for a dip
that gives -2.6 deg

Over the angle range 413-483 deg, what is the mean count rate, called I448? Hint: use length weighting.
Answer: 21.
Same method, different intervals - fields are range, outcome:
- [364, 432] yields 22.1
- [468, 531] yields 19.8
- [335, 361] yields 24.5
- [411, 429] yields 22.1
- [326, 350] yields 25.7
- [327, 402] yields 23.4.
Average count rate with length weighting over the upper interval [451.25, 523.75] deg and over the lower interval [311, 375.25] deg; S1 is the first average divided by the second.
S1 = 0.81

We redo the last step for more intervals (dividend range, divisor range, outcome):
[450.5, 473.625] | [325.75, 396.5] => 0.86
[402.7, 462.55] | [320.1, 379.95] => 0.87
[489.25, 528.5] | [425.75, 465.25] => 0.94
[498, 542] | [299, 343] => 0.74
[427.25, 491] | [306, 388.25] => 0.84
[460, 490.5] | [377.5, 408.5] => 0.93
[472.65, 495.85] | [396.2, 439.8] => 0.92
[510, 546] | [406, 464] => 0.89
